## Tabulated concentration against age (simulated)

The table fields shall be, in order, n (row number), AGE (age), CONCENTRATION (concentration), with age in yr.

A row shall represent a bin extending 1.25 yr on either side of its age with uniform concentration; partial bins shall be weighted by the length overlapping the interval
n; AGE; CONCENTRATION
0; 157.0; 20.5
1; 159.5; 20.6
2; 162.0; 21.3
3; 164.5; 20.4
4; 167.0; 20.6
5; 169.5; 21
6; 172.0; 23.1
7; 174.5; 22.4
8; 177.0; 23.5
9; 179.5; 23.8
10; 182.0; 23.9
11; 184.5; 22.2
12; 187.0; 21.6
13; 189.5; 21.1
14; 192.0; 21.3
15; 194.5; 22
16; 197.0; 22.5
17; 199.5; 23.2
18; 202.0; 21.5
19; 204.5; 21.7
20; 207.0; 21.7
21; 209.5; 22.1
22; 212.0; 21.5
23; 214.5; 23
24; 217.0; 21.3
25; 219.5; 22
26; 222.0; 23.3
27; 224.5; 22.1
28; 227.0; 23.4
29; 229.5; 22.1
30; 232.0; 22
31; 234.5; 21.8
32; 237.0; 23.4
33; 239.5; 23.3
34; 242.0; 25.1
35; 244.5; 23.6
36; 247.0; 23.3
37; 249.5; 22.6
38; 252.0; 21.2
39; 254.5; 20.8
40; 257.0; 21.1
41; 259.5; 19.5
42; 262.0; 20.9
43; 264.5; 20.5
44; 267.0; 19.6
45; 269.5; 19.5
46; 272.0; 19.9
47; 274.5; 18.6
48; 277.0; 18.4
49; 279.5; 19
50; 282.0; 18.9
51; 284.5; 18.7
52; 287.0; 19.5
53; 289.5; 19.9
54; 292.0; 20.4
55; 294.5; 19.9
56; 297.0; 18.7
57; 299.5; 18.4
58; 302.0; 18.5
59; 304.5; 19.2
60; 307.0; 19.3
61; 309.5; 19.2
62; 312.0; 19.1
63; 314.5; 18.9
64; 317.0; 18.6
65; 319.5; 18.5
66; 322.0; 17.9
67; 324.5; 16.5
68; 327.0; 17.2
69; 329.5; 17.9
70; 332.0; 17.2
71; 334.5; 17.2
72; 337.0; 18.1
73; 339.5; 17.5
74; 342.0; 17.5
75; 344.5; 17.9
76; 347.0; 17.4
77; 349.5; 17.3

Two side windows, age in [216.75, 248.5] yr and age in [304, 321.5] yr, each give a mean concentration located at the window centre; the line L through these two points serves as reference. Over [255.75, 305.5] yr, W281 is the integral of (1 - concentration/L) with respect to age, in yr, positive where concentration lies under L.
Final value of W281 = 2.5 yr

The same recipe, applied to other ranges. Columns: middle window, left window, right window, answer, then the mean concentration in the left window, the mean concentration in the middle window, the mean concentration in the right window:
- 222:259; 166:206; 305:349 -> -3.47 yr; 22.2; 22.5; 18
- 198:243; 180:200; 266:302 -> -2.57 yr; 22.2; 22.5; 19.2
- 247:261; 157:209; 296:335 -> -0.88 yr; 21.9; 21.2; 18.3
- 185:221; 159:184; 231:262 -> 0.42 yr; 22.1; 21.9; 22.3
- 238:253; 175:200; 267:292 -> -2.04 yr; 22.5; 23.2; 19.2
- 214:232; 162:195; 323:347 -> -1.45 yr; 22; 22.4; 17.4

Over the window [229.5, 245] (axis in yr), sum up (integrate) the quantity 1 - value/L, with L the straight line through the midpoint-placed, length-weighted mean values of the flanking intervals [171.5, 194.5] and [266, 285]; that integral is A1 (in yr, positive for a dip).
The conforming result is -2.0 yr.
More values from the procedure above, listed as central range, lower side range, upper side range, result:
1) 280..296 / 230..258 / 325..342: 0.43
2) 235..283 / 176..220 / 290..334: -1.78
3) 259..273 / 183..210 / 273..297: -0.14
